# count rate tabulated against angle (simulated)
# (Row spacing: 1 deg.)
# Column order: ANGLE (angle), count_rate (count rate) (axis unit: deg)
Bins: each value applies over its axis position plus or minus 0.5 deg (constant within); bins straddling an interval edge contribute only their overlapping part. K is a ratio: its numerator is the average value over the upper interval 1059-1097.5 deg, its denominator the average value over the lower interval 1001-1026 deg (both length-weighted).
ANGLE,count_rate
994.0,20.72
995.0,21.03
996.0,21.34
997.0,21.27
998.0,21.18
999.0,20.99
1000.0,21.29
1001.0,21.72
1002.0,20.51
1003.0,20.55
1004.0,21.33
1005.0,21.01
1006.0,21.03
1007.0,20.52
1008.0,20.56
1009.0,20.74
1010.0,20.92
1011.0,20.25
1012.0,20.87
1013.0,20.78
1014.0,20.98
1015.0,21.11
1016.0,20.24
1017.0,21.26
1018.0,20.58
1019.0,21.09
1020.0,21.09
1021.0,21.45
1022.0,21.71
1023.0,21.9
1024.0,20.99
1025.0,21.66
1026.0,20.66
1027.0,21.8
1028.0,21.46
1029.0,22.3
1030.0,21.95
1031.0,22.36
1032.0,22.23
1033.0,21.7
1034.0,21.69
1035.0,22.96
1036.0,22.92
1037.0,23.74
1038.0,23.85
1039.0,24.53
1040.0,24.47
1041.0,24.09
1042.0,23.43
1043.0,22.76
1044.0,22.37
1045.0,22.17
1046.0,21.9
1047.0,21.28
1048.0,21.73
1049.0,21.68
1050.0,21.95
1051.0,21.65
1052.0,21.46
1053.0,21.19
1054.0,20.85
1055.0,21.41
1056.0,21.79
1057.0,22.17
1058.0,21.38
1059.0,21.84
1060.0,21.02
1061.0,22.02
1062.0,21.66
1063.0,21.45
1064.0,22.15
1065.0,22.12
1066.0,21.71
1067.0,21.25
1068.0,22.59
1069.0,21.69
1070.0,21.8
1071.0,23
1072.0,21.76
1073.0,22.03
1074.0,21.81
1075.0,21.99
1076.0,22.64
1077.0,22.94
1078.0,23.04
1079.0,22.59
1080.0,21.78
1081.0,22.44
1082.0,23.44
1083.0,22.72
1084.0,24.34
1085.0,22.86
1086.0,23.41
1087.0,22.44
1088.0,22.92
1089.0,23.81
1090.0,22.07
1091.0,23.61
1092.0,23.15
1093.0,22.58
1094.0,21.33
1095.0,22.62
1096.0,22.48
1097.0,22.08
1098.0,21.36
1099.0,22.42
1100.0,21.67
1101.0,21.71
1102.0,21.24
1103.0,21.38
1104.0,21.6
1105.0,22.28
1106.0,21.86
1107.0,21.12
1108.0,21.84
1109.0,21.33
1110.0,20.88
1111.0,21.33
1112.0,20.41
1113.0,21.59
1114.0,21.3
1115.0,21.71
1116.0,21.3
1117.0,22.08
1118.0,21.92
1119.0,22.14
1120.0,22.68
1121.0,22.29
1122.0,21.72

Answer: 1.1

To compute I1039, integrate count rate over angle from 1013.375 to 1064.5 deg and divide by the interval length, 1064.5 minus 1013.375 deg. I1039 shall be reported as 21.9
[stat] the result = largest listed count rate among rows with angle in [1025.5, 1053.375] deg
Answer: 24.53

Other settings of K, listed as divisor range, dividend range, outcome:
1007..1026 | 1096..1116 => 1.03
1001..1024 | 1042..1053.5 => 1.05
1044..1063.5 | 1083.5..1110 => 1.03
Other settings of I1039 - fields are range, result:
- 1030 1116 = 22.2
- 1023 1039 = 22.2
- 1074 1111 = 22.3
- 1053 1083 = 22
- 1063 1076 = 22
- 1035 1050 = 22.9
